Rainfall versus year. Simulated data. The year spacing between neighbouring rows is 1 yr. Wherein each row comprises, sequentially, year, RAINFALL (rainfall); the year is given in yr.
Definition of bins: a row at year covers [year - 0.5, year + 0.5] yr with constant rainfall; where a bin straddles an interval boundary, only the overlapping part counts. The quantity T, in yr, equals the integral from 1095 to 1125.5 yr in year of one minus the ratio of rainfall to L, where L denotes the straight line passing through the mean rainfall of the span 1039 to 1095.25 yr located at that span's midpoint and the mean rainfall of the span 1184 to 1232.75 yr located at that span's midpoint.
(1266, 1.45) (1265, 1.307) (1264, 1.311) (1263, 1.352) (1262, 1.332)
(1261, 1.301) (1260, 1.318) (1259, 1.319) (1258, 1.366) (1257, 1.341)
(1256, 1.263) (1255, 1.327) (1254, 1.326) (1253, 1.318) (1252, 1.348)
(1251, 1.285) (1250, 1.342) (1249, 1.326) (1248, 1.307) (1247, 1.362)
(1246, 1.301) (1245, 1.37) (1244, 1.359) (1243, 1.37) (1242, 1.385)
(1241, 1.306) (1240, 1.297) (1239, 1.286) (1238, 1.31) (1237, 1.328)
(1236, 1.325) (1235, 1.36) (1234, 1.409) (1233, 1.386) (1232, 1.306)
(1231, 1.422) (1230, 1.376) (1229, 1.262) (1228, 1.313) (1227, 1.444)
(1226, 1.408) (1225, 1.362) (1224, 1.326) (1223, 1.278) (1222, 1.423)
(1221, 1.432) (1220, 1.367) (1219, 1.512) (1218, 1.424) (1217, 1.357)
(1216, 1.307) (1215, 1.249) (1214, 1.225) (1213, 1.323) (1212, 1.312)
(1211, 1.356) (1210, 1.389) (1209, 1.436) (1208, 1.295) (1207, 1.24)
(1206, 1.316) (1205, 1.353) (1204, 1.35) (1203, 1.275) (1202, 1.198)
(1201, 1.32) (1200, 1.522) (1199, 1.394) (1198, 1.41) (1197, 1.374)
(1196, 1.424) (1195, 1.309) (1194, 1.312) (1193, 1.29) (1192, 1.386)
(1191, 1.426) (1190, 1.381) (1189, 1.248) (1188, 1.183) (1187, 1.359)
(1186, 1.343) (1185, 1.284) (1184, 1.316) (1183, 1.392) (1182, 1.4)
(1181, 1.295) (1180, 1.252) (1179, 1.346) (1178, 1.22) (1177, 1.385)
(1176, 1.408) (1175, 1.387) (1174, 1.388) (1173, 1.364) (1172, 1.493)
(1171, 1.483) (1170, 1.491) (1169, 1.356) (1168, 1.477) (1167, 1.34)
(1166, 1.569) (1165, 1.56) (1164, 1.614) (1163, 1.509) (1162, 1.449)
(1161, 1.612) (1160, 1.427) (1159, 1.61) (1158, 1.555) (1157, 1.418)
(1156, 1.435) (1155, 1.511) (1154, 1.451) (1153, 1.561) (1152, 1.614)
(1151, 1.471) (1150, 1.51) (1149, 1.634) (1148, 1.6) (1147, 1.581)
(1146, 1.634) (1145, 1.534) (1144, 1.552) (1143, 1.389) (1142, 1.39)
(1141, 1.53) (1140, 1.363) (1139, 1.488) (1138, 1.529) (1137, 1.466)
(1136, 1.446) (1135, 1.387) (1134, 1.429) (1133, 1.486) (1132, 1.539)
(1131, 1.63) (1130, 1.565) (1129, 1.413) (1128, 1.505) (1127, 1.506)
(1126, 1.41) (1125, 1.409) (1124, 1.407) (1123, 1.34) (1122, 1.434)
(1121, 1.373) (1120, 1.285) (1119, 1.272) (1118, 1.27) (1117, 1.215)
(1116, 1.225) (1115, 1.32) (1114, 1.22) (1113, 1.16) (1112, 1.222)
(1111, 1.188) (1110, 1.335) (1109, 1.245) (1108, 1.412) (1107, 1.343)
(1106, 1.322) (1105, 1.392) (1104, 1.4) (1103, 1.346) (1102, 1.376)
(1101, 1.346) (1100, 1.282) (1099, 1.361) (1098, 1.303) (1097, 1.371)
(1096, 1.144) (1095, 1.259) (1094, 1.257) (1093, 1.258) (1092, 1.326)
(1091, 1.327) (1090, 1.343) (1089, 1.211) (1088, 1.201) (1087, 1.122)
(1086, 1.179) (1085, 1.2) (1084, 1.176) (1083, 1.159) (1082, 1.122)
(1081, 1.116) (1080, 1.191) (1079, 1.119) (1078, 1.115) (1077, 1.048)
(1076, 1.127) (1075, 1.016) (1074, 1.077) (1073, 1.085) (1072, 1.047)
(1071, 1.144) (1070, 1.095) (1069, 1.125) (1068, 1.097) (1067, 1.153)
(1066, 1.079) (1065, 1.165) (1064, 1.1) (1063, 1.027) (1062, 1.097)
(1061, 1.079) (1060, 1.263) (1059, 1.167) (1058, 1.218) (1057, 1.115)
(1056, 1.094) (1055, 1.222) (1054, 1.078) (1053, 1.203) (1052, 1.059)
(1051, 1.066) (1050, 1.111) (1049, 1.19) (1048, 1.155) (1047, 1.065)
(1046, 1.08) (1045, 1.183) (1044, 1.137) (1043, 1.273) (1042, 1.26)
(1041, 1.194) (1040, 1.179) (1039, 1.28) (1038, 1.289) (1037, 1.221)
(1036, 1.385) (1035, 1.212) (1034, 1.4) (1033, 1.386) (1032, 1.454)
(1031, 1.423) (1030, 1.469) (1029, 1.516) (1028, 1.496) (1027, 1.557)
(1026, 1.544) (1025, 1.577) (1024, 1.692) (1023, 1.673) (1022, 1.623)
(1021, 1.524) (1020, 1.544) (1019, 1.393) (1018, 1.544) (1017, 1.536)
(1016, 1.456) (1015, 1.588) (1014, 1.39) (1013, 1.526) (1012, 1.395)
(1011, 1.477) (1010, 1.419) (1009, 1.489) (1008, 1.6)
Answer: -2.5 yr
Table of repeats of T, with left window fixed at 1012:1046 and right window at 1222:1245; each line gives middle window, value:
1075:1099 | 3.34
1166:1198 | 0.07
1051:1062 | 2.06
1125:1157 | -2.78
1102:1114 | 0.73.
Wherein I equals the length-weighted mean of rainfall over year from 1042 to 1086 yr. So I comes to 1.13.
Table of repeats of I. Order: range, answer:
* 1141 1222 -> 1.41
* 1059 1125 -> 1.22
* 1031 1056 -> 1.21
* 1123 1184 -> 1.47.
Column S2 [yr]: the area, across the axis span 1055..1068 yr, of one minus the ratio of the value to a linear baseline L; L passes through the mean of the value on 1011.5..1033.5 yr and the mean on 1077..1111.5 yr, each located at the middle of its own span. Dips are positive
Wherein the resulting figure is 2.29 yr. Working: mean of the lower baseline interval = 1.51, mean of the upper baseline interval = 1.26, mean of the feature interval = 1.13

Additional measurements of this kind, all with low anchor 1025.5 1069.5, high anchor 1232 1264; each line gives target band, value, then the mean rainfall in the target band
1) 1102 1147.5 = -4.72 yr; 1.4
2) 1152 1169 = -2.91 yr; 1.5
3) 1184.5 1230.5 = -1.21 yr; 1.35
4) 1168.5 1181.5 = -0.82 yr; 1.37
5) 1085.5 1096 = 0.04 yr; 1.24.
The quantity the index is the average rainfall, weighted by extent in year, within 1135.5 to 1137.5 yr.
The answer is 1.46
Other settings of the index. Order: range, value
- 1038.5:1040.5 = 1.23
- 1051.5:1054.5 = 1.11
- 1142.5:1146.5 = 1.53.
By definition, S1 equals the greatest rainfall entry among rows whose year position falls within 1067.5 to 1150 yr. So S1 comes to 1.634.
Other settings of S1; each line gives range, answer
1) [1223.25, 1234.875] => 1.444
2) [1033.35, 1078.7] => 1.4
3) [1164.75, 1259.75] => 1.569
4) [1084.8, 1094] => 1.343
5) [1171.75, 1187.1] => 1.493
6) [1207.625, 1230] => 1.512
